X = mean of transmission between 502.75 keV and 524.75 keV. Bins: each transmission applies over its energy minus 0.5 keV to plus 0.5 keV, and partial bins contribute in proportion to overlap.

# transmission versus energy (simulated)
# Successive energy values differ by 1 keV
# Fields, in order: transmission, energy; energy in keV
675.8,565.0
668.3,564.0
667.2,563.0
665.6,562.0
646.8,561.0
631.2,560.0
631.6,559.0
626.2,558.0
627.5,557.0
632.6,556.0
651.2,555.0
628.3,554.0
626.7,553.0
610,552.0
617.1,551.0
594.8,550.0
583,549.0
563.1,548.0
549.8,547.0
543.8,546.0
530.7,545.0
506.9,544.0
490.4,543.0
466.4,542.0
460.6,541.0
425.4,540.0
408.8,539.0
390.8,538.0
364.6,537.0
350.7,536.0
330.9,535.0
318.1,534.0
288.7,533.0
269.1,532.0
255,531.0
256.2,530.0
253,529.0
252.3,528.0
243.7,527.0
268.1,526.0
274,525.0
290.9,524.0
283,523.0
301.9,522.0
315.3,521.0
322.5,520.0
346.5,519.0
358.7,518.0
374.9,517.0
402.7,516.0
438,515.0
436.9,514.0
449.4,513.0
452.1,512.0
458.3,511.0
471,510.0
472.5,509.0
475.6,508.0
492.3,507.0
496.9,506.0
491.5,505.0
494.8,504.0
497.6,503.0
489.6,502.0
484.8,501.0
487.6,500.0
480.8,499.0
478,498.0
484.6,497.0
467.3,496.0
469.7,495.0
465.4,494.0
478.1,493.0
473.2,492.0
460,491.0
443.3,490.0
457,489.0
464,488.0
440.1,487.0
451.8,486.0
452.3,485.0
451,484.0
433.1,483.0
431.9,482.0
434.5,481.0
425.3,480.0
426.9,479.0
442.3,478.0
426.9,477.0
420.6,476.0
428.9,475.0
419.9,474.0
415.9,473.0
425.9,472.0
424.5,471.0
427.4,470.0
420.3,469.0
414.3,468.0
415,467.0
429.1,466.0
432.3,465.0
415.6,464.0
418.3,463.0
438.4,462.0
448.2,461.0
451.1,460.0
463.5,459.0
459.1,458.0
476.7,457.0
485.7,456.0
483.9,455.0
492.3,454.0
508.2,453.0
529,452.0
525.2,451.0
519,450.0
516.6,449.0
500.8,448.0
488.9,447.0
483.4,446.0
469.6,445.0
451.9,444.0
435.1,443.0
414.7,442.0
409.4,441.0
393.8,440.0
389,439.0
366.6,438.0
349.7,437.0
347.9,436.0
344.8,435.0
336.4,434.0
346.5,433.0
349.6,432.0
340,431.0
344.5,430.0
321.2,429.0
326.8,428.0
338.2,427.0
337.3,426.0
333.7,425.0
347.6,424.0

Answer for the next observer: 412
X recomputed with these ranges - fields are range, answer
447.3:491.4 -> 451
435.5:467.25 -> 451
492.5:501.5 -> 477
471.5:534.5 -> 410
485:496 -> 460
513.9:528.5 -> 324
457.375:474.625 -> 431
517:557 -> 418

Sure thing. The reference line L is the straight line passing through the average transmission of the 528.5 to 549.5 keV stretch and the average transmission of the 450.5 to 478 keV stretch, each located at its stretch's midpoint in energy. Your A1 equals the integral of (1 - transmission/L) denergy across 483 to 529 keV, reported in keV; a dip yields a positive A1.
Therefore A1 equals 0.7 keV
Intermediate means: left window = 448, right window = 410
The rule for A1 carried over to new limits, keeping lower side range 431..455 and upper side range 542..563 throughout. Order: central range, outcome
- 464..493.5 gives 3.0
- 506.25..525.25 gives 5.2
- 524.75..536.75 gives 6.0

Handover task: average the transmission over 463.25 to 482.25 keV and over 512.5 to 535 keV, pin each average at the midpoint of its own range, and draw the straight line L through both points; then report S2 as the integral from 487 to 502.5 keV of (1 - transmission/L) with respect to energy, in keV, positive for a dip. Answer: -3.8 keV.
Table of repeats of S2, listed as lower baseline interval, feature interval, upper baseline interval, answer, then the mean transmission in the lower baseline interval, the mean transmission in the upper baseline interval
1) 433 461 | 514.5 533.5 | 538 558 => 8.0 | 446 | 551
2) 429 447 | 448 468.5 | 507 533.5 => -4.8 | 388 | 349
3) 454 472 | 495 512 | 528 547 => -2.9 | 442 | 385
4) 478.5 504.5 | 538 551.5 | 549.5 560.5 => 1.9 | 462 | 625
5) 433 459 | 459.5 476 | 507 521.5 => 0.4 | 445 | 415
